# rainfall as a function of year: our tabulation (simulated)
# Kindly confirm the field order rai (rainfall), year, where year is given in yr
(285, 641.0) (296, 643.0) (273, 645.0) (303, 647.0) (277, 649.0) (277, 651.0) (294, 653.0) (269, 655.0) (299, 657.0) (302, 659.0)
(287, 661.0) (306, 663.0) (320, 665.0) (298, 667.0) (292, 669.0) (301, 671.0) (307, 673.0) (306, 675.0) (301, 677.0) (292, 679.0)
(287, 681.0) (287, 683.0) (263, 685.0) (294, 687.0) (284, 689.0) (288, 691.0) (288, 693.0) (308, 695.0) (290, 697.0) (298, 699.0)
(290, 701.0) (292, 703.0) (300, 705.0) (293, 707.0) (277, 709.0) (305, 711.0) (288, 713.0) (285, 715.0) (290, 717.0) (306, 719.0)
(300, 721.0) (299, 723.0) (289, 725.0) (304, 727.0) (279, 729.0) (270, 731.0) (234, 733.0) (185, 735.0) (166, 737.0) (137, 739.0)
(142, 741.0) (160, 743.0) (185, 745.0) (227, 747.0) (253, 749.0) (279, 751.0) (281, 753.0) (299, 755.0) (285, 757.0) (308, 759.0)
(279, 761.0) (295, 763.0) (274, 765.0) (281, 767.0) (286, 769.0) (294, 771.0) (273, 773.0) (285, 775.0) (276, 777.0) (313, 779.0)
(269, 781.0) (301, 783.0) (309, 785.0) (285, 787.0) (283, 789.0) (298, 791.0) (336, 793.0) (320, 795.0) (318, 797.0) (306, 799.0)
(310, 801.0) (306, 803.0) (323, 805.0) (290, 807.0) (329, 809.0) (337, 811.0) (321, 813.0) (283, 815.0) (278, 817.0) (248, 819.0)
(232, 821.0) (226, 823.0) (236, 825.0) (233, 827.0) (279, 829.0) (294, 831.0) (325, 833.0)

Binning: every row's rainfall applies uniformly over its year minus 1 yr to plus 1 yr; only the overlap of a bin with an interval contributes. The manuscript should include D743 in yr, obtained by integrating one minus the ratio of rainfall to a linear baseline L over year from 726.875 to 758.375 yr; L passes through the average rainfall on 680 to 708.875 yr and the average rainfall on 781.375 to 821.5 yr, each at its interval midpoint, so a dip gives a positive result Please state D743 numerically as 7.0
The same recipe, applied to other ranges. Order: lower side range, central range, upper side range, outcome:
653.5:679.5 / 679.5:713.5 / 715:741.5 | -1.9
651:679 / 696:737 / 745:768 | 0.5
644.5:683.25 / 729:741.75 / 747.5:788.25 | 4.0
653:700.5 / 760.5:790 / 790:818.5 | 1.9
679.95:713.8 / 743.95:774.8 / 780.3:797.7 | 2.6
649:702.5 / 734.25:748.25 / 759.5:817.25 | 5.8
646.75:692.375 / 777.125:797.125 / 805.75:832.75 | -1.5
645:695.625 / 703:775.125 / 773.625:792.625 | 7.0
